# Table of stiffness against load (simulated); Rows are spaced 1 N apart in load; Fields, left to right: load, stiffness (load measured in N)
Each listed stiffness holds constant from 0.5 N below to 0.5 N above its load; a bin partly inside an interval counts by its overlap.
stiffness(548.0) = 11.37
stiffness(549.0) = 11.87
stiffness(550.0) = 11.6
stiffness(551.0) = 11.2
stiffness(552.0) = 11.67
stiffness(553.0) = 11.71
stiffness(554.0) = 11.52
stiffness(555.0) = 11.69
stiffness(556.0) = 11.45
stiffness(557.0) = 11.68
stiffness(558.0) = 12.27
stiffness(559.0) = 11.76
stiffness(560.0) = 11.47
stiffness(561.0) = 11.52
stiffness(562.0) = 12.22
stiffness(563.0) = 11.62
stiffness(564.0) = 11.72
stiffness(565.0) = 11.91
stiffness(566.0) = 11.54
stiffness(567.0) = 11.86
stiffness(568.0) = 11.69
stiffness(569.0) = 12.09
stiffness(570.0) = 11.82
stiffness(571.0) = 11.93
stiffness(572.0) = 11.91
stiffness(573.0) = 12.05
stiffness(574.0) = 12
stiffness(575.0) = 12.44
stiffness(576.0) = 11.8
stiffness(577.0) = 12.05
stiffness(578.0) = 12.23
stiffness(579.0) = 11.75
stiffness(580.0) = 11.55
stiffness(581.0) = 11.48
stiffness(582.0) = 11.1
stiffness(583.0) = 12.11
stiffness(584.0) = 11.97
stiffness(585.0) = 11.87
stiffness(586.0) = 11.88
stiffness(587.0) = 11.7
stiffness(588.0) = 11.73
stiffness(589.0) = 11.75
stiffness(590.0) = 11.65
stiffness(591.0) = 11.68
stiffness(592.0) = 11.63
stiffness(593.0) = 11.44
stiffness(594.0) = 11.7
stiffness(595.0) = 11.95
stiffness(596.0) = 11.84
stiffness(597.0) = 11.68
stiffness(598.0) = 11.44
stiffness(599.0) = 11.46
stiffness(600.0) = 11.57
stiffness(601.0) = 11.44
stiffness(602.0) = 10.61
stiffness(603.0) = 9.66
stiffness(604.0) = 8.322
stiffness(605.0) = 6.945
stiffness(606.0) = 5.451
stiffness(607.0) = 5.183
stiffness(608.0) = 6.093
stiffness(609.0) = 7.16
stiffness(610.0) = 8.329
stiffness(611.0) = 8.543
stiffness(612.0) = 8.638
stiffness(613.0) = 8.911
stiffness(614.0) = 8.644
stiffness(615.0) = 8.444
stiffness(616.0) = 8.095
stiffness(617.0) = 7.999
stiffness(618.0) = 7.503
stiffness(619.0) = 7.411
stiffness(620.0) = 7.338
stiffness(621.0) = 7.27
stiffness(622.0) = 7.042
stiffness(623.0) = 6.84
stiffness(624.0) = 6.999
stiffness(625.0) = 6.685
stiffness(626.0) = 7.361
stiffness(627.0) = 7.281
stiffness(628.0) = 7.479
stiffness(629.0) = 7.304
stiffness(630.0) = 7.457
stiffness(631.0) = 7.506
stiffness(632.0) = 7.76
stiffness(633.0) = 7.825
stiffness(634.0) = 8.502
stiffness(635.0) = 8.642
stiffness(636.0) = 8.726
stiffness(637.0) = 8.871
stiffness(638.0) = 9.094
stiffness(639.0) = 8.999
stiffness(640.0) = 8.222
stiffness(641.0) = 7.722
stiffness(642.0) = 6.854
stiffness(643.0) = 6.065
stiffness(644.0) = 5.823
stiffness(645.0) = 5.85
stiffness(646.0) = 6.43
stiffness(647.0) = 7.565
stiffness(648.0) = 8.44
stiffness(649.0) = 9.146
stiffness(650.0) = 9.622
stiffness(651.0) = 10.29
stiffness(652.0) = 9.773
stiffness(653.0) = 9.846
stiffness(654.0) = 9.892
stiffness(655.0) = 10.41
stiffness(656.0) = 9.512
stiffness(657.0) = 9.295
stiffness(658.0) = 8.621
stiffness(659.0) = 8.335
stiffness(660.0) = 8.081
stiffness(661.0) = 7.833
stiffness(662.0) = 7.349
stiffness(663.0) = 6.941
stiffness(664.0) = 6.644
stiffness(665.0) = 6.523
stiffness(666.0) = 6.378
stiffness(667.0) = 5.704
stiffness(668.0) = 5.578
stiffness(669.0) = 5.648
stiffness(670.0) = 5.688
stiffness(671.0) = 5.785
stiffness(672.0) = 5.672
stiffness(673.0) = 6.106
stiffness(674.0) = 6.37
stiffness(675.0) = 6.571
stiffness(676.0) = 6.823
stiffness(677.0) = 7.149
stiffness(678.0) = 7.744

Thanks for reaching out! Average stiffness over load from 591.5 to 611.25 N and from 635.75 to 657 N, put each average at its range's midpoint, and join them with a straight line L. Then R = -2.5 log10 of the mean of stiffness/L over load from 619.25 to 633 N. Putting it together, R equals 0.23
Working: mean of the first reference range 9.64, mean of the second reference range 8.45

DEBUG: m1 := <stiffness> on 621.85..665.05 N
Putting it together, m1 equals 8.01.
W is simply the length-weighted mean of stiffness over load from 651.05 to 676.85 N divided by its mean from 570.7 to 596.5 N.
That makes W 0.6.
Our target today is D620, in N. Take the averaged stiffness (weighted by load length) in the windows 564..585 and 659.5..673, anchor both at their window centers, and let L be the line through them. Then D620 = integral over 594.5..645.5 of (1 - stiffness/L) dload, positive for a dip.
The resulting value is 5.4 N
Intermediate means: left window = 11.9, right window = 6.44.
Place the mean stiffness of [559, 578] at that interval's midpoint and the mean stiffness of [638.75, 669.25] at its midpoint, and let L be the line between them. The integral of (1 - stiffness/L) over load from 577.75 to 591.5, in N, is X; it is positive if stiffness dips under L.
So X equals -0.8 N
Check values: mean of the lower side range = 11.9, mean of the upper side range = 7.86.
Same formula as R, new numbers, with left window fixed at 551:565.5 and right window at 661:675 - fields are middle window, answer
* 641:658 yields -0.18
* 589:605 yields -0.13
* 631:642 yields -0.07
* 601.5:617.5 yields 0.15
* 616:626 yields 0.18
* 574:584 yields -0.11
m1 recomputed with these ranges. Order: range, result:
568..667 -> 9.21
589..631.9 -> 8.79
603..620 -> 7.66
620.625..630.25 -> 7.16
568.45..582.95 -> 11.9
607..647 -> 7.6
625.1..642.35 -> 7.96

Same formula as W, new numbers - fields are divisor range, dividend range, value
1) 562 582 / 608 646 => 0.65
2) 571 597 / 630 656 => 0.70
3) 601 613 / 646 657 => 1.17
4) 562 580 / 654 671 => 0.62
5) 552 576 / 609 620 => 0.69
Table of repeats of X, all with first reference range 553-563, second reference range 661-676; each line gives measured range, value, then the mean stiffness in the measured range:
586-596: -1.6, 11.7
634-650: -0.5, 7.84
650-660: -3.6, 9.48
